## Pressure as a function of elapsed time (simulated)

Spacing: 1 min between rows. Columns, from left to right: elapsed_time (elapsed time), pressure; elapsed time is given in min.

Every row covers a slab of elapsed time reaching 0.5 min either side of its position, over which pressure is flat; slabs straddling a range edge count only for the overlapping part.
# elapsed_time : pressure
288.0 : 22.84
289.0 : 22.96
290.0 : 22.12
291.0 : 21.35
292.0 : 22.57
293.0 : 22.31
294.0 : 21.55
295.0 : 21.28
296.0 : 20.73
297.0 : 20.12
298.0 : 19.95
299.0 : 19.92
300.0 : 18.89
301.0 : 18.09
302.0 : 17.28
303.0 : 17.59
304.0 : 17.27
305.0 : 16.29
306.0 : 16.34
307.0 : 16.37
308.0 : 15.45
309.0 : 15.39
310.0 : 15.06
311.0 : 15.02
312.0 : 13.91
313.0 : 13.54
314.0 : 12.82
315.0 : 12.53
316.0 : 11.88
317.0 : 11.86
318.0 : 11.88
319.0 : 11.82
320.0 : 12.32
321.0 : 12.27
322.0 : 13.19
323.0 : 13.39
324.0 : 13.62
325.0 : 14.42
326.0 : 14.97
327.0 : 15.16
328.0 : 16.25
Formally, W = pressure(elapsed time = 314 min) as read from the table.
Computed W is 12.82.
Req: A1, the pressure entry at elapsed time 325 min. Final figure 14.42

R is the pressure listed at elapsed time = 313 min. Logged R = 13.54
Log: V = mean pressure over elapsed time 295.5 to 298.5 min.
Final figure 20.3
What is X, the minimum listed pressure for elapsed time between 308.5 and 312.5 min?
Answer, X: 13.91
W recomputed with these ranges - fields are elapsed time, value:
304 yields 17.27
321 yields 12.27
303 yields 17.59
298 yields 19.95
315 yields 12.53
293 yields 22.31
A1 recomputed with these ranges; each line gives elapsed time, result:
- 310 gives 15.06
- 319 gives 11.82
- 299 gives 19.92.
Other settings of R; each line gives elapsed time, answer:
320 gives 12.32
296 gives 20.73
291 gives 21.35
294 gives 21.55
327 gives 15.16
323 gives 13.39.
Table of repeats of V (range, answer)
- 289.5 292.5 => 22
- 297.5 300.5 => 19.6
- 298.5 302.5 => 18.5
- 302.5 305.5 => 17.1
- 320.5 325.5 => 13.4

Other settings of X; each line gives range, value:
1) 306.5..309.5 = 15.39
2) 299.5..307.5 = 16.29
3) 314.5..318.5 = 11.86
